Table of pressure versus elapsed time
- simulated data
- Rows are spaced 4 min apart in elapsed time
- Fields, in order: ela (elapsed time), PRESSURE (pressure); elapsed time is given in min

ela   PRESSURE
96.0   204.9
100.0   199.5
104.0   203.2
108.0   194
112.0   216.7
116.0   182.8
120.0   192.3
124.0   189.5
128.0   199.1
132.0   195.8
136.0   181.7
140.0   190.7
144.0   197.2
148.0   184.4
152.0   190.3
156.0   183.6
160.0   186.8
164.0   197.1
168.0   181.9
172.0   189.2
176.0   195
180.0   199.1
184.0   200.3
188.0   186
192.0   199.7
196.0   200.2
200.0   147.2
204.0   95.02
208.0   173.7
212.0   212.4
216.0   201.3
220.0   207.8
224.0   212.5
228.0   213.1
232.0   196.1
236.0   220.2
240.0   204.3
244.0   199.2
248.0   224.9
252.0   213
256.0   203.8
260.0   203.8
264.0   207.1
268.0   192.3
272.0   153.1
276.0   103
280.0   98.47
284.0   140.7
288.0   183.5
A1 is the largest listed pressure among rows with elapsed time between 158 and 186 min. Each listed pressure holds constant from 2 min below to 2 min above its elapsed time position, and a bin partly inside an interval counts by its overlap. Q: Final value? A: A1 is 200.3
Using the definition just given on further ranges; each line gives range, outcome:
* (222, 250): 224.9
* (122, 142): 199.1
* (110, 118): 216.7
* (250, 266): 213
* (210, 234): 213.1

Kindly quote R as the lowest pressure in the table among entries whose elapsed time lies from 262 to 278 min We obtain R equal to 103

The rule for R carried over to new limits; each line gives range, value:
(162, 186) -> 181.9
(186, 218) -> 95.02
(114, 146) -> 181.7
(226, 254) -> 196.1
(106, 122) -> 182.8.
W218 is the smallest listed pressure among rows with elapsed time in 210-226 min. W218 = 201.3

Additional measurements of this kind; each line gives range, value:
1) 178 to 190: 186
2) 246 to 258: 203.8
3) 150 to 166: 183.6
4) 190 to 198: 199.7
